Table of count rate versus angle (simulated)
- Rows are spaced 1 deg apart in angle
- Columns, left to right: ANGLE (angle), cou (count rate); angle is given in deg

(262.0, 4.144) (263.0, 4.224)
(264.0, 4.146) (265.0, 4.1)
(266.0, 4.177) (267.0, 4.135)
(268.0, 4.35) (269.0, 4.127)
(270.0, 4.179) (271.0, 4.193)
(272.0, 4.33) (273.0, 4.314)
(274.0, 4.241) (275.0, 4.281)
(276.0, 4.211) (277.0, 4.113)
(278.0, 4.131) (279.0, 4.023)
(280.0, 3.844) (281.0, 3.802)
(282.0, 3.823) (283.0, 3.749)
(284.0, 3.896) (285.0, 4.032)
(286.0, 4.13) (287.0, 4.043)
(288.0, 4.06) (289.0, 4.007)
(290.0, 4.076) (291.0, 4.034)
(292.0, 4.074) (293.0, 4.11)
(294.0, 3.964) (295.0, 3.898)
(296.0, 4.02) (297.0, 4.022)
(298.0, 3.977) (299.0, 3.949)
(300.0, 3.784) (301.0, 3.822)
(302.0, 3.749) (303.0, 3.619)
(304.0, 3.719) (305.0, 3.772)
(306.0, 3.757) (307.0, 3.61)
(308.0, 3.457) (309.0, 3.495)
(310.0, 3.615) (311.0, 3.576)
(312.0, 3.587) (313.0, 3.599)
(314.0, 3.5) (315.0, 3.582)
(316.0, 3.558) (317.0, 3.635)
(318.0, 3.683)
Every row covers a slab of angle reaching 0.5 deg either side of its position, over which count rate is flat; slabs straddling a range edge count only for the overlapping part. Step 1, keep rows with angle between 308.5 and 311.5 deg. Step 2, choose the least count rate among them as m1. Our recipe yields 3.495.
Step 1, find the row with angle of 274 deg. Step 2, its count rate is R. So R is 4.241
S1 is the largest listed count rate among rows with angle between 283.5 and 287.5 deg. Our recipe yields 4.13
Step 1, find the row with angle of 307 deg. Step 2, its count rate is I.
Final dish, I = 3.61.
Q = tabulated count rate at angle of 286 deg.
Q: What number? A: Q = 4.13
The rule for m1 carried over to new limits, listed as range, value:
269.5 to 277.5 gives 4.113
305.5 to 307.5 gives 3.61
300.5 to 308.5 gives 3.457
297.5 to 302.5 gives 3.749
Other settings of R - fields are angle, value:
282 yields 3.823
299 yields 3.949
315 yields 3.582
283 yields 3.749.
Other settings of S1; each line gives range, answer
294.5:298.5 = 4.022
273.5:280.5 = 4.281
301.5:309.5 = 3.772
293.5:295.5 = 3.964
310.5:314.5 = 3.599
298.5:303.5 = 3.949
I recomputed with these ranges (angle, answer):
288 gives 4.06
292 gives 4.074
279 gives 4.023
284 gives 3.896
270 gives 4.179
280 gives 3.844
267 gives 4.135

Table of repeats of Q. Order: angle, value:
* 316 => 3.558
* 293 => 4.11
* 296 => 4.02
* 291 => 4.034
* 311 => 3.576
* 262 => 4.144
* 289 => 4.007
